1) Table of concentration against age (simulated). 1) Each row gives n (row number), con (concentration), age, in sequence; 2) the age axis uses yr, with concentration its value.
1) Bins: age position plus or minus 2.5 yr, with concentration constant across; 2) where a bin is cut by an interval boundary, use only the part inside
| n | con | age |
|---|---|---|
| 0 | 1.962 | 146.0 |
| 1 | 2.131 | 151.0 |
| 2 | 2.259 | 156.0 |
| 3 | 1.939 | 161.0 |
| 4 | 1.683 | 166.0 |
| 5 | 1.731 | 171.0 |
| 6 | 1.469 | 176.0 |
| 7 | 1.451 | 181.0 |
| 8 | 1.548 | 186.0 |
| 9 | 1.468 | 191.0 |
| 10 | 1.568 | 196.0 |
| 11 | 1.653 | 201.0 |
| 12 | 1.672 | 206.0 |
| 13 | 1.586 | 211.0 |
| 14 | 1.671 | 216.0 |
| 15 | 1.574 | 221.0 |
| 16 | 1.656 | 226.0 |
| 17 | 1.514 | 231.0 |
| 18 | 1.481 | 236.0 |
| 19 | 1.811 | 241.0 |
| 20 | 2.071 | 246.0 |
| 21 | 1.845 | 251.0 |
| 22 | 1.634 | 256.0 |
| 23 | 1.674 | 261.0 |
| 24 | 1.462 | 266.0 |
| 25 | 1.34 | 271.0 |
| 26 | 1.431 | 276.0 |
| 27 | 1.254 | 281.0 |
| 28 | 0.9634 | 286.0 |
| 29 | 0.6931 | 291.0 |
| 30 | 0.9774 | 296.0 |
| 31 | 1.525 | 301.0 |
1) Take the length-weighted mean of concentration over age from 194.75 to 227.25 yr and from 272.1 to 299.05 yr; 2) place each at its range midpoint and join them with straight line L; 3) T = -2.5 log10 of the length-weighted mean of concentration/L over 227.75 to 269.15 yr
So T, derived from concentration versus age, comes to -0.24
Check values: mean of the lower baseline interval 1.63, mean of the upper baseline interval 1.09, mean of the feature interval 1.68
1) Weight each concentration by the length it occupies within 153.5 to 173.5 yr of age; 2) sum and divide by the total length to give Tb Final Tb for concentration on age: 1.9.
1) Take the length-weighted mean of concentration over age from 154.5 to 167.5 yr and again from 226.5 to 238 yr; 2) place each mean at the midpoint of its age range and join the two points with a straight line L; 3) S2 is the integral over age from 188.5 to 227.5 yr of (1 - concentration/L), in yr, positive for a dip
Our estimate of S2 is 1.5 yr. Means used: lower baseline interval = 1.96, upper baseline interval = 1.53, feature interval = 1.6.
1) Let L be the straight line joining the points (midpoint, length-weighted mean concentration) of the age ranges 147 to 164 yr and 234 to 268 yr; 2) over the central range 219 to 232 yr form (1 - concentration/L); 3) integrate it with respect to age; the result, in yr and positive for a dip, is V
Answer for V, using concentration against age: 1.6 yr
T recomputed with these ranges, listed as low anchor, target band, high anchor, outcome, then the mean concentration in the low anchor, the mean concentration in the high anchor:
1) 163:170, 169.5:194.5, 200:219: 0.108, 1.71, 1.64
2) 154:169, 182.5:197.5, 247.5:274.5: 0.210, 1.94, 1.6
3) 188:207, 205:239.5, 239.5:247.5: 0.112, 1.58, 1.94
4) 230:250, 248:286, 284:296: -0.181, 1.74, 0.854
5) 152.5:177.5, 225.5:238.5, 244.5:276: 0.112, 1.84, 1.64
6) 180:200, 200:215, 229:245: -0.046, 1.52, 1.65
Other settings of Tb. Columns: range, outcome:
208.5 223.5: 1.61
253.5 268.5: 1.59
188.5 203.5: 1.56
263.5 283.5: 1.37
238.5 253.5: 1.91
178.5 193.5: 1.49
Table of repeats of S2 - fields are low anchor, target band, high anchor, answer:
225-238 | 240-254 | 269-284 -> -4.2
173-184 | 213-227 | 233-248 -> 0.4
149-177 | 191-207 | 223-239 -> 1.0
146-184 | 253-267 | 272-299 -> -4.2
